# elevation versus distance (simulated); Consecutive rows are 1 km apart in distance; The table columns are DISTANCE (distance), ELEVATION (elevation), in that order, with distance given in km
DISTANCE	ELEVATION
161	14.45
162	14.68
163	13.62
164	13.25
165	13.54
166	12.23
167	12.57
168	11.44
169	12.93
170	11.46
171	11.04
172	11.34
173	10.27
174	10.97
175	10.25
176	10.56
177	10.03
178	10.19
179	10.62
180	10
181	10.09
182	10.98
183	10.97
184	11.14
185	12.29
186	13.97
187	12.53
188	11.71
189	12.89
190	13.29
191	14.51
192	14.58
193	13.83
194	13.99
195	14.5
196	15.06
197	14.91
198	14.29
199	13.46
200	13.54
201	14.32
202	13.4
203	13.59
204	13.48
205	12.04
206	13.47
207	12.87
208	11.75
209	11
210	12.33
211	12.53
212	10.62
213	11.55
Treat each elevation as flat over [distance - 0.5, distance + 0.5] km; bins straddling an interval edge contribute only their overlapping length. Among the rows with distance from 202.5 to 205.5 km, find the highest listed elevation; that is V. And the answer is 13.59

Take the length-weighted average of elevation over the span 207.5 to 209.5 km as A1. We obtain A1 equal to 11.4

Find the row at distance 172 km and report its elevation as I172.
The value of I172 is 11.34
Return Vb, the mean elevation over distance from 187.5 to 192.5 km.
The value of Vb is 13.4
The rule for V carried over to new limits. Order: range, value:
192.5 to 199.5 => 15.06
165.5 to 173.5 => 12.93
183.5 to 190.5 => 13.97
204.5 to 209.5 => 13.47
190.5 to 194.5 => 14.58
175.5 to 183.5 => 10.98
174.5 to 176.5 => 10.56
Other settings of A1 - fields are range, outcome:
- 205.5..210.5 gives 12.3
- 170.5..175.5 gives 10.8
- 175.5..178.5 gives 10.3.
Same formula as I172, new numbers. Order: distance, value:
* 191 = 14.51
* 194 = 13.99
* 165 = 13.54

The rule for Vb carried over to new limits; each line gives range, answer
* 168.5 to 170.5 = 12.2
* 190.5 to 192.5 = 14.5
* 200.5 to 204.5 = 13.7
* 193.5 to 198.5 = 14.6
